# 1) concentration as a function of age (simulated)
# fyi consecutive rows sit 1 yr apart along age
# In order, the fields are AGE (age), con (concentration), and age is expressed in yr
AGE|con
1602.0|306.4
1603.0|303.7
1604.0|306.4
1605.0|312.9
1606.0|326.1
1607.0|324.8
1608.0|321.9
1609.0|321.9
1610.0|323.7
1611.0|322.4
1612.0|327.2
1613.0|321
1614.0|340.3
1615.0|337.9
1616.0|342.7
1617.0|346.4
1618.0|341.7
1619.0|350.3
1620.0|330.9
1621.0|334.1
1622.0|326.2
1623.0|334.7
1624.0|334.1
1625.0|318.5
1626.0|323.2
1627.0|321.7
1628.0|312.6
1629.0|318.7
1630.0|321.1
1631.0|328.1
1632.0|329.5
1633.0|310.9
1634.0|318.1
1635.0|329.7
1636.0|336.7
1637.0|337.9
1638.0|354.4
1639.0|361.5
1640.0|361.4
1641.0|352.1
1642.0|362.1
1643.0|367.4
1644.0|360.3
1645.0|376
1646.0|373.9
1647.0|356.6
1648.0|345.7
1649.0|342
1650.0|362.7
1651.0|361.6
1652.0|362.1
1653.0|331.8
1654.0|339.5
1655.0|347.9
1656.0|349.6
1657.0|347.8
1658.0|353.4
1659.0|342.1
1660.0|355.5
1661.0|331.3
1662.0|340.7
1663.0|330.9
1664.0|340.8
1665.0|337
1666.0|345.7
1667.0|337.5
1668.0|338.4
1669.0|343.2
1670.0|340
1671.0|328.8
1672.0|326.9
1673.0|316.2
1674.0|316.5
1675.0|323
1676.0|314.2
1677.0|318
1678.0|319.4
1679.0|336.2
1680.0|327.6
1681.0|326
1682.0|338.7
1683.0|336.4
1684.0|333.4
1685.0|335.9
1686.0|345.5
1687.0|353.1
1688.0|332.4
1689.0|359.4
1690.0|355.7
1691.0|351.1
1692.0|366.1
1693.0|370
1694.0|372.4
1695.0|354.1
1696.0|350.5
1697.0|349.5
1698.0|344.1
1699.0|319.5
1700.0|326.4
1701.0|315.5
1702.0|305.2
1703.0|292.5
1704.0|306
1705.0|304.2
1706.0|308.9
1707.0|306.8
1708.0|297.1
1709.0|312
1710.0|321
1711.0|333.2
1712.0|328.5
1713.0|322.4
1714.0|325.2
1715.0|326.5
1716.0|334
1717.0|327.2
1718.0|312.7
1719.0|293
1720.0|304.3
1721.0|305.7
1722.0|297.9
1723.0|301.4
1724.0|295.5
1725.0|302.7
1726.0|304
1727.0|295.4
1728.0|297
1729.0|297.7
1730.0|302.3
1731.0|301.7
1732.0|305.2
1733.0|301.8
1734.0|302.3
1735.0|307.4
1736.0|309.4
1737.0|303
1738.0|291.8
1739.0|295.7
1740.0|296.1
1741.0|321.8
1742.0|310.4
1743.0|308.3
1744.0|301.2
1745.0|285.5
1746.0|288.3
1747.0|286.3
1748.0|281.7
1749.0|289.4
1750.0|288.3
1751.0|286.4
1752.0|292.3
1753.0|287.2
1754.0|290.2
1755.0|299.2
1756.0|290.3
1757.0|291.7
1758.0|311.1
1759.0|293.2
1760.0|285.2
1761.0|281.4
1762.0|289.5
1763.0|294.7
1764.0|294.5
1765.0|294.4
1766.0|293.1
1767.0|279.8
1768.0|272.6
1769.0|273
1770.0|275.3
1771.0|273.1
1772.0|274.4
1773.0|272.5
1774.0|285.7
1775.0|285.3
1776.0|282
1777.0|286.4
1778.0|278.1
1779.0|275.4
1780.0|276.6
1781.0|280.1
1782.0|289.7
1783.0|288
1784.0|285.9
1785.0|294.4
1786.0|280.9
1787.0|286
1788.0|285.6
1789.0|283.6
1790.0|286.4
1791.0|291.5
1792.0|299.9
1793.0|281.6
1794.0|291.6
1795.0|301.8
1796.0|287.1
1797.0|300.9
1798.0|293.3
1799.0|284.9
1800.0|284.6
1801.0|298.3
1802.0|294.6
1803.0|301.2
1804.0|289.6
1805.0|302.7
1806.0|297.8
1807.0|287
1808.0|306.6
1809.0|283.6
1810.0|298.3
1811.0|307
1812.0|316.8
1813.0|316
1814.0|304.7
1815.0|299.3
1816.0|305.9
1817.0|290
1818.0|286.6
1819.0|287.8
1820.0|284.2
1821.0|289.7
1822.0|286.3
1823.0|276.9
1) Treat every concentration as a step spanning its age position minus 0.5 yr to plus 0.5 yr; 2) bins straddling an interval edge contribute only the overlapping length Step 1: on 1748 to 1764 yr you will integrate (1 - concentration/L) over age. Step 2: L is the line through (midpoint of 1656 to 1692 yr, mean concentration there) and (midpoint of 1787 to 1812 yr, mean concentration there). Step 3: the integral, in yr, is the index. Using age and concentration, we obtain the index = 0.9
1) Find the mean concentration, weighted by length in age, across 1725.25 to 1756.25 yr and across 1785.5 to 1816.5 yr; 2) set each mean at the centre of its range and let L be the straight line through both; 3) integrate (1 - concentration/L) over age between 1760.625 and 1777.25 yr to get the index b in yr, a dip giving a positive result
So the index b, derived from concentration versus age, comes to 0.8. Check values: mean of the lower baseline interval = 297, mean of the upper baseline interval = 295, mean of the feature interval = 283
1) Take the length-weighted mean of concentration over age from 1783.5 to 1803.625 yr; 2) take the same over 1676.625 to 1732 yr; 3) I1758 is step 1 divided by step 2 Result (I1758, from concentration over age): 0.9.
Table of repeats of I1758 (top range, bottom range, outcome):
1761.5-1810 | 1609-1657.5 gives 0.85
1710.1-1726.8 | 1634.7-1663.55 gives 0.89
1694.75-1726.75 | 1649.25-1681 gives 0.94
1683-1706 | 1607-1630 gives 1.03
